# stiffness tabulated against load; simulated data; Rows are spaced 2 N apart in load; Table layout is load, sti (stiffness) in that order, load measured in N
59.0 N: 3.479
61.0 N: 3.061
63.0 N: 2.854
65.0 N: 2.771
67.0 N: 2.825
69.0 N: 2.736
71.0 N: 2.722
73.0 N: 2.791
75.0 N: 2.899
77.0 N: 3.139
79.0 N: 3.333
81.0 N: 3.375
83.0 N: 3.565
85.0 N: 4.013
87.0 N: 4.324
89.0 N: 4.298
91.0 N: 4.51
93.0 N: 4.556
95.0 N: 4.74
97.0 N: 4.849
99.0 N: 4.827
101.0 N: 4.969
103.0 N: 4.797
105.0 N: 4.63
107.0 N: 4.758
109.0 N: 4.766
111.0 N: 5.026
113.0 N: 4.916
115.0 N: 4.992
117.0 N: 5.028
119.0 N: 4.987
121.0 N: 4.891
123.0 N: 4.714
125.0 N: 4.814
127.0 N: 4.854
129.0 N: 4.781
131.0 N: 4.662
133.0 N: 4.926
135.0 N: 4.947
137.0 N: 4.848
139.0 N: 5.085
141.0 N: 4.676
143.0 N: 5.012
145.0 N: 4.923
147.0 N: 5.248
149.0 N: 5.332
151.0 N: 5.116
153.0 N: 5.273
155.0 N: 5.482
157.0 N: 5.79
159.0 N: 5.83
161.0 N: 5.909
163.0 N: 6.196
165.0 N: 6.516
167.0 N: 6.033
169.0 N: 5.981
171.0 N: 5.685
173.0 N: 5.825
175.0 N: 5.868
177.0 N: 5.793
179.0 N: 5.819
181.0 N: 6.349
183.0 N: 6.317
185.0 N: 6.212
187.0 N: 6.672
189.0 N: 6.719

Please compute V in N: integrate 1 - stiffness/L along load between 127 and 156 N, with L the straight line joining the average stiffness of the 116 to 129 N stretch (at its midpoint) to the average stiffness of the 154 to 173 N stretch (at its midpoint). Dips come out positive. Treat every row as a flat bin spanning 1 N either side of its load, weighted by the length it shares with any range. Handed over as 1.87 N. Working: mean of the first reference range 4.87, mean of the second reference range 5.93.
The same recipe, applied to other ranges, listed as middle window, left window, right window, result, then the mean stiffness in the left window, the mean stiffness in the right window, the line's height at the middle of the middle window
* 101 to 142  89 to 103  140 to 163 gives 1.2 N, 4.71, 5.36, 5.01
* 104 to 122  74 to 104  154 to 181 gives -0.8 N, 4.15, 5.92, 4.69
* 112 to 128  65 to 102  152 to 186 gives -0.7 N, 3.78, 5.93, 4.7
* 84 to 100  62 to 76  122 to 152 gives -4.5 N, 2.8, 4.93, 3.52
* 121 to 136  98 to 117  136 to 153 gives 0.4 N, 4.86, 5.04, 4.97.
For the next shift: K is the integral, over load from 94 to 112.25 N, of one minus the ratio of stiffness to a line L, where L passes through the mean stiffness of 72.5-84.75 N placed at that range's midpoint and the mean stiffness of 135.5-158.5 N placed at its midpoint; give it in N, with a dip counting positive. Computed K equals -4.10 N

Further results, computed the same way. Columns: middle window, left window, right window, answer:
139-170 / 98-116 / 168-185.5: 0.5 N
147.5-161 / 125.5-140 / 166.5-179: -0.2 N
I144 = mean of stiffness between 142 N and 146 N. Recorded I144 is 4.97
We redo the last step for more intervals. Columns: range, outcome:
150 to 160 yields 5.5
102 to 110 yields 4.74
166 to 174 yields 5.88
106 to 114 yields 4.87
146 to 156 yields 5.29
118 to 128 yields 4.85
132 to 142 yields 4.9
